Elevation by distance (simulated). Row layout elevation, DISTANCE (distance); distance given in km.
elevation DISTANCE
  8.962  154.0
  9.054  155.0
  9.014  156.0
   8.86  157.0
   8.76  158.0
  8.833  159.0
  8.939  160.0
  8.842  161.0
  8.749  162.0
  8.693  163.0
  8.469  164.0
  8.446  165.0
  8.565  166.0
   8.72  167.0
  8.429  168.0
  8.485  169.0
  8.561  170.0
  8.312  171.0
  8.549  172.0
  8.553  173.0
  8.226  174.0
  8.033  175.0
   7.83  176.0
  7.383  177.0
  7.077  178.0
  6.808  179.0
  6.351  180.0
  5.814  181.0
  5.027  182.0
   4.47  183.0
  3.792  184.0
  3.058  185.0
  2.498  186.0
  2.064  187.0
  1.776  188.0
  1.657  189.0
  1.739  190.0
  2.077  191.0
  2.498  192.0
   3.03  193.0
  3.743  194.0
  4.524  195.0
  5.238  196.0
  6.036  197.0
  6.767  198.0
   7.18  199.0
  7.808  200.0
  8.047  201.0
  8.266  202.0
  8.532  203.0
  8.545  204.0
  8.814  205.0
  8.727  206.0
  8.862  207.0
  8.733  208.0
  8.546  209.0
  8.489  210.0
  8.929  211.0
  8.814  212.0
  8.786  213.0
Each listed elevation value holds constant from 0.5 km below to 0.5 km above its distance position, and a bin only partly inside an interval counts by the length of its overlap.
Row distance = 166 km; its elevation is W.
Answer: 8.565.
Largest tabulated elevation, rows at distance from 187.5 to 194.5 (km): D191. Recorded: 3.743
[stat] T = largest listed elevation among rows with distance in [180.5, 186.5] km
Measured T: 5.814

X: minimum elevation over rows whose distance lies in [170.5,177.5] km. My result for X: 7.383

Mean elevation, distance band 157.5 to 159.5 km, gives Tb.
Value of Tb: 8.8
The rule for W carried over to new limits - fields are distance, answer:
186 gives 2.498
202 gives 8.266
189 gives 1.657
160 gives 8.939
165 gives 8.446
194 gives 3.743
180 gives 6.351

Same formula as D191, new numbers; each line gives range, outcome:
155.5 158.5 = 9.014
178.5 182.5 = 6.808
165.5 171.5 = 8.72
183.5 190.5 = 3.792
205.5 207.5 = 8.862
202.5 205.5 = 8.814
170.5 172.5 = 8.549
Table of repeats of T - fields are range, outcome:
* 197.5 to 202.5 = 8.266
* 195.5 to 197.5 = 6.036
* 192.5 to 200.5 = 7.808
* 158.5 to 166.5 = 8.939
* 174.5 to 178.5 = 8.033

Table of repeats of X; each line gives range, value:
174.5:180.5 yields 6.351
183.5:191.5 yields 1.657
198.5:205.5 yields 7.18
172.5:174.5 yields 8.226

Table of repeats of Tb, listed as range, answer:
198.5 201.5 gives 7.68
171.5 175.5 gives 8.34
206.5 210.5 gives 8.66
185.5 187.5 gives 2.28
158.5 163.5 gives 8.81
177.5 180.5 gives 6.75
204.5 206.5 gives 8.77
